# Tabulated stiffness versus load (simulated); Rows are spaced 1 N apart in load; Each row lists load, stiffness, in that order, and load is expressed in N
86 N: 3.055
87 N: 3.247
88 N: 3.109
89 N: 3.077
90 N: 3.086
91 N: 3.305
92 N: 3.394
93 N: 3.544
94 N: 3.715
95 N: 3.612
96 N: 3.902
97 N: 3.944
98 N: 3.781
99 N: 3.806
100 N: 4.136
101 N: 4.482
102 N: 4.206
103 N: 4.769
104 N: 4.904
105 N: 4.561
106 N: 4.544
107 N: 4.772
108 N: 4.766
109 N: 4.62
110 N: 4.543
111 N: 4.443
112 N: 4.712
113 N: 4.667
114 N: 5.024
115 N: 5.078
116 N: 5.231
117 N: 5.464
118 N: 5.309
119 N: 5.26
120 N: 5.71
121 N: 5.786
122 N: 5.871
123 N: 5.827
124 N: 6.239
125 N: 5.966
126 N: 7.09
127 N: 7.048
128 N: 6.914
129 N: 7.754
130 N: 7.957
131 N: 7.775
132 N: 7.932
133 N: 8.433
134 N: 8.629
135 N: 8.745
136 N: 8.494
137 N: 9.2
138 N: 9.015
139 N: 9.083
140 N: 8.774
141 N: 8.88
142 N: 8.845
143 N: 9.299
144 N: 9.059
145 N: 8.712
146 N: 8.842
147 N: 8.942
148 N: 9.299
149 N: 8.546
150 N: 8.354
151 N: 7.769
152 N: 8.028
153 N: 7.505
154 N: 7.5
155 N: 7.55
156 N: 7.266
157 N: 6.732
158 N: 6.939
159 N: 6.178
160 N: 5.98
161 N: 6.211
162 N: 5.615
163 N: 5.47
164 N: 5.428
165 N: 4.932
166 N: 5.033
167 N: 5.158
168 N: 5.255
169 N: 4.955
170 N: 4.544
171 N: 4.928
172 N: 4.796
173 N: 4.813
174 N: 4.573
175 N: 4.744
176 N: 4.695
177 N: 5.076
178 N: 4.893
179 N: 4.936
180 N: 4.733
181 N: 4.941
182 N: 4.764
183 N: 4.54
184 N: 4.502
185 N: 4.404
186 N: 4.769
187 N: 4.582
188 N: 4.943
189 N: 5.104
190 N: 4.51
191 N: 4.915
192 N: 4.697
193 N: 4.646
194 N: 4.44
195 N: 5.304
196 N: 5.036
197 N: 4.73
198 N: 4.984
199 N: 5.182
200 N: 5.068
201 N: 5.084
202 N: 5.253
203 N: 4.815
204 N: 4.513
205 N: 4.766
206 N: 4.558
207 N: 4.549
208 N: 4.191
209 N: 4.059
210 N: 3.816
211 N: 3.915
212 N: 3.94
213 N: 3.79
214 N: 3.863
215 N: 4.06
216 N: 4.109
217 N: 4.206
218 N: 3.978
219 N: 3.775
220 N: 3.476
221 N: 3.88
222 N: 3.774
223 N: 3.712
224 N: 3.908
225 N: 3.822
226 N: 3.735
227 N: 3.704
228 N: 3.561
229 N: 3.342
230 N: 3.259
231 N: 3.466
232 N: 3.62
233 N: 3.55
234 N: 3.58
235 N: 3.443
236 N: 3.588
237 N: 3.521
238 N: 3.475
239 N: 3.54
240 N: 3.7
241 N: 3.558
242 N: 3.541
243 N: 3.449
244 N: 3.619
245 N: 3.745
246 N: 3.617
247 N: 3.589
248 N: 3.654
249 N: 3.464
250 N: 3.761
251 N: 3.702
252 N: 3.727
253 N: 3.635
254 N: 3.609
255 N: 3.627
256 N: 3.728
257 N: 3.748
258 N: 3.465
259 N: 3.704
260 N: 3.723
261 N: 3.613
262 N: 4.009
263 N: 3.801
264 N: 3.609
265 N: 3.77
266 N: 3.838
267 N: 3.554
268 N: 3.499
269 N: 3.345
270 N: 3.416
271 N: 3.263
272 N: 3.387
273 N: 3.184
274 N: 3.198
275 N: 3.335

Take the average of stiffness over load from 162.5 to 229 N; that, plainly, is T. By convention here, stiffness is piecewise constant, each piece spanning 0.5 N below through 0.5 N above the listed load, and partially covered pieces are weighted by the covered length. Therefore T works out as 4.53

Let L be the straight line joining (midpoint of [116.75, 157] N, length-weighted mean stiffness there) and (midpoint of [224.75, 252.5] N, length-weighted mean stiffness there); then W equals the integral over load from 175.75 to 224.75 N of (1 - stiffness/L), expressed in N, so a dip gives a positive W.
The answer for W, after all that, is 6.0 N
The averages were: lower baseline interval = 7.72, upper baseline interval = 3.58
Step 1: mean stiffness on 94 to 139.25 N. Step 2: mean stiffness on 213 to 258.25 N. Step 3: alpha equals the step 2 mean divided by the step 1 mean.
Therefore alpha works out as 0.63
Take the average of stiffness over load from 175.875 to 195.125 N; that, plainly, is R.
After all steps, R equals 4.76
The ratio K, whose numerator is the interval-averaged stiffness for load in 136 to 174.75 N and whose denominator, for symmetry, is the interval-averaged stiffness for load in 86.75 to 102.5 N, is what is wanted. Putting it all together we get 1.9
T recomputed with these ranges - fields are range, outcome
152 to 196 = 5.32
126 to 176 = 7.17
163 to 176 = 4.94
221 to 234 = 3.63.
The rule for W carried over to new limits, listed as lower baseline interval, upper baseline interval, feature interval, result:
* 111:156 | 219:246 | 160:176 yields 2.5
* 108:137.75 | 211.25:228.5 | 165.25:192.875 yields 0.6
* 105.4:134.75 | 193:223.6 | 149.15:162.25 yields -4.3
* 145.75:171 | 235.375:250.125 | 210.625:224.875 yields 1.9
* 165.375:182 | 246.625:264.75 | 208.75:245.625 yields 3.5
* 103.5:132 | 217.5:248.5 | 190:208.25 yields -2.6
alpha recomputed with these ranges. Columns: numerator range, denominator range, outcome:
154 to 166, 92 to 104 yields 1.55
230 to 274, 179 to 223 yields 0.80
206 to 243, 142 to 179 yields 0.58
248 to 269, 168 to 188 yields 0.77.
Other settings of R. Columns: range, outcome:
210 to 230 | 3.8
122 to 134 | 7.18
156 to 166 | 5.96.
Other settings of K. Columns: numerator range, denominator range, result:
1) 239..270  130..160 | 0.44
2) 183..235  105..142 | 0.65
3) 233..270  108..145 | 0.52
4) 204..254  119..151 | 0.48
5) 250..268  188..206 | 0.76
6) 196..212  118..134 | 0.68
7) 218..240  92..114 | 0.84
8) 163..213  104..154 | 0.68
